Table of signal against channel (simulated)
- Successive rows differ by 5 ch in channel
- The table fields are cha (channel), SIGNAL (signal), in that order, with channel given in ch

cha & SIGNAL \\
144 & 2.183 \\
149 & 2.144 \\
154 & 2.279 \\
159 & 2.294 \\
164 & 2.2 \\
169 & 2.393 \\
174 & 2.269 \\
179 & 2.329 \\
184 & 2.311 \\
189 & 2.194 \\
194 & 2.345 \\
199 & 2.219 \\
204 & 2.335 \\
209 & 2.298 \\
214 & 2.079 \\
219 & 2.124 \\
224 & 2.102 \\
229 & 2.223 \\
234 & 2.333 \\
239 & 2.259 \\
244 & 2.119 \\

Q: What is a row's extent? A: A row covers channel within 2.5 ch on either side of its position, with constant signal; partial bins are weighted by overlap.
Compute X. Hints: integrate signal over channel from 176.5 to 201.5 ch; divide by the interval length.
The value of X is 2.28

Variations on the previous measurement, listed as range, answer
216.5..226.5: 2.11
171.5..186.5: 2.3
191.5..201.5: 2.28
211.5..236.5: 2.17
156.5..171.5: 2.3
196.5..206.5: 2.28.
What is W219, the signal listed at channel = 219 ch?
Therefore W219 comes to 2.124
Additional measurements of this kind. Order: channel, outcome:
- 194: 2.345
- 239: 2.259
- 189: 2.194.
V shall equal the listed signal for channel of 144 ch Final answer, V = 2.183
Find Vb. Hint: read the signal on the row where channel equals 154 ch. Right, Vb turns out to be 2.279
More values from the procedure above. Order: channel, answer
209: 2.298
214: 2.079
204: 2.335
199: 2.219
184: 2.311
